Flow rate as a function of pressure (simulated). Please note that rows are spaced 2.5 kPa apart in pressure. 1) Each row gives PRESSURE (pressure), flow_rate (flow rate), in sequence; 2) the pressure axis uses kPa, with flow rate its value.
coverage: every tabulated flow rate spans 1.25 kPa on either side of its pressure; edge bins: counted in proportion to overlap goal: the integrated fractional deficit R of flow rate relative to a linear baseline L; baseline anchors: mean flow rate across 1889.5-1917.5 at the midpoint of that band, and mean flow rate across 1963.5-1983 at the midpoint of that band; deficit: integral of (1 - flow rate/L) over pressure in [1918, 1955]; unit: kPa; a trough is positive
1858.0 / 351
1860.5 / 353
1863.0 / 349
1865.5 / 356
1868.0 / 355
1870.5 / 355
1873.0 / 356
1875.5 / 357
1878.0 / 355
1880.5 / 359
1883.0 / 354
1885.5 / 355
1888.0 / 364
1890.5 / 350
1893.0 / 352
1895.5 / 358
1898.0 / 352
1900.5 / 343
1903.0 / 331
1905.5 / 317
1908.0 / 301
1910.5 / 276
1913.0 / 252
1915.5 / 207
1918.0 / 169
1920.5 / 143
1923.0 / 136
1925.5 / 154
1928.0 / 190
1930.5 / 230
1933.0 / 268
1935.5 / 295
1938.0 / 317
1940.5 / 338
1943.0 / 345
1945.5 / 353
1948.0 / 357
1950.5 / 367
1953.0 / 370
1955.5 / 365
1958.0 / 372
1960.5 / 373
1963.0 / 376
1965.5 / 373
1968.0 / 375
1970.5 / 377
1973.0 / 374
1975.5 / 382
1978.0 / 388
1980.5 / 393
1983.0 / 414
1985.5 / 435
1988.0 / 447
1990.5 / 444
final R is 7.73 kPa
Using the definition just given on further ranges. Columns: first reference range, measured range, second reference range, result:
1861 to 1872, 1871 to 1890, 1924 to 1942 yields -1.4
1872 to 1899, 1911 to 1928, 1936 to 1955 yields 8.2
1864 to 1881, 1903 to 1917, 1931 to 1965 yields 3.0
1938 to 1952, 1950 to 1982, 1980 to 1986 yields 0.7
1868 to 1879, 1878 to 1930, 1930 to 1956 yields 9.2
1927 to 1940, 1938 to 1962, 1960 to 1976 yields -3.0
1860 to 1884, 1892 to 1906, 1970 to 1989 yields 0.9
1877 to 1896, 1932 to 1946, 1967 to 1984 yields 2.1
